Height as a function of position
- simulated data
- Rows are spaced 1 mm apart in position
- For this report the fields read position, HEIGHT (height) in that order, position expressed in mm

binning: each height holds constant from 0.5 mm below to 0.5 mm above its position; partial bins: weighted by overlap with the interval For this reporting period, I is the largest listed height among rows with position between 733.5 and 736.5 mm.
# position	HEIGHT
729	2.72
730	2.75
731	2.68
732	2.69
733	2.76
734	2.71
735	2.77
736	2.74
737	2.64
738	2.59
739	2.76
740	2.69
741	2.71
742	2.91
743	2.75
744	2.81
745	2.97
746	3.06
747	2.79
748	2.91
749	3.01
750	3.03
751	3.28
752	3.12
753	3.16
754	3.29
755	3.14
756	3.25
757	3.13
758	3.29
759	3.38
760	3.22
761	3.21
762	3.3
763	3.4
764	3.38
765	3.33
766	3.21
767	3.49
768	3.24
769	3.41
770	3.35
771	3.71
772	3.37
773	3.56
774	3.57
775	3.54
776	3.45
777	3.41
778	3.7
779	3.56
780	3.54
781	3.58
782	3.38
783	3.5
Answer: 2.77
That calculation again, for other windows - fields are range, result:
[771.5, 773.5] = 3.56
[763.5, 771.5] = 3.71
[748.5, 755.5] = 3.29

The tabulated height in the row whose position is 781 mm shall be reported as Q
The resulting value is 3.58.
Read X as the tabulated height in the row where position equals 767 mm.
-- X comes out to 3.49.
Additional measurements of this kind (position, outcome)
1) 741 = 2.71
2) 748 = 2.91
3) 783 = 3.5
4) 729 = 2.72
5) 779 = 3.56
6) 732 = 2.69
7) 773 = 3.56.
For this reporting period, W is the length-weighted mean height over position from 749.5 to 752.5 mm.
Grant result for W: 3.14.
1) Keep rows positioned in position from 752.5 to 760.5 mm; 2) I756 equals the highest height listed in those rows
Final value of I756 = 3.38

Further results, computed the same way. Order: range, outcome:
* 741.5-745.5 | 2.97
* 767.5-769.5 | 3.41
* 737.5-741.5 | 2.76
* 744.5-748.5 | 3.06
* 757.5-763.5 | 3.4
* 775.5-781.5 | 3.7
